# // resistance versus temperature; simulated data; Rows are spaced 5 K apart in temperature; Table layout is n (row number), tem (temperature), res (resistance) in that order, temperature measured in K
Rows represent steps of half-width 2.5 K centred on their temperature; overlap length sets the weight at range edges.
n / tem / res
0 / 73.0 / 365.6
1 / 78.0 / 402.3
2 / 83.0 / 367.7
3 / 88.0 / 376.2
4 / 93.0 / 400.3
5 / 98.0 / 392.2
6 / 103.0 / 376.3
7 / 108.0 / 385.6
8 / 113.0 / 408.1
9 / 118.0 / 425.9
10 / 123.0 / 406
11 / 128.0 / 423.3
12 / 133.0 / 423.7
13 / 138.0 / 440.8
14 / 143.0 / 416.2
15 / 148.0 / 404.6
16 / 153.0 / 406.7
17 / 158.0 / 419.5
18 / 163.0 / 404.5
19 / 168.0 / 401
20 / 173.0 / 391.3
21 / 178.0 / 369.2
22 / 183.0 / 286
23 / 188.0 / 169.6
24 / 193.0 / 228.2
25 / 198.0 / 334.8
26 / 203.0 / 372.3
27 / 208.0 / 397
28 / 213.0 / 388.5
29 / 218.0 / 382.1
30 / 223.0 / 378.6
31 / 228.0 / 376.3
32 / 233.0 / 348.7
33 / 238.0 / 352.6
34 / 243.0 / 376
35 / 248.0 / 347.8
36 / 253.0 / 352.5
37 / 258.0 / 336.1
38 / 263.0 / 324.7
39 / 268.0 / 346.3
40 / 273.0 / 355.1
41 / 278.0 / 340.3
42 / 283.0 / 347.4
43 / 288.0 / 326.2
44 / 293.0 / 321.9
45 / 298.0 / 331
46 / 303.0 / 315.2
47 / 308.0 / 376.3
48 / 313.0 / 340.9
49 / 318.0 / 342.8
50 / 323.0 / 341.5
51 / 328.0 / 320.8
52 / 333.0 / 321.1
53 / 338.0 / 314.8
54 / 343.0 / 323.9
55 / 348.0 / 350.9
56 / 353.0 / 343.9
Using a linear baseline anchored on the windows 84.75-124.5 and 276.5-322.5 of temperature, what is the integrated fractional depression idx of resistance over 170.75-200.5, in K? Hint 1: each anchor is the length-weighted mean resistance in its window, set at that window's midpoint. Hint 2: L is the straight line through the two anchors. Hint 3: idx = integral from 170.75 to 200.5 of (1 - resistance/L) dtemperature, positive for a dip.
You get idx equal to 6.10 K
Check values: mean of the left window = 396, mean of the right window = 338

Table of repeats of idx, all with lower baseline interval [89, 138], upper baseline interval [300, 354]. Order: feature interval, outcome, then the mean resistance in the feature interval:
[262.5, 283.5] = 0.5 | 344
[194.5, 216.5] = 0.5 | 367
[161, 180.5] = -0.2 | 391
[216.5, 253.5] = 0.1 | 364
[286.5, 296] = 0.6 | 324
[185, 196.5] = 5.0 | 215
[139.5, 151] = -0.5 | 413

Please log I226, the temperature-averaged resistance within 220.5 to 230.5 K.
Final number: 377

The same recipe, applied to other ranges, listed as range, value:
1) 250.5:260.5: 344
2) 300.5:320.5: 344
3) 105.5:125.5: 406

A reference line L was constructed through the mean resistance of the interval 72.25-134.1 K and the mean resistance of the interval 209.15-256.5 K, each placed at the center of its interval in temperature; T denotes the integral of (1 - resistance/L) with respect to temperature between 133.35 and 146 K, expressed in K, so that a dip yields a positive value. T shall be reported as -1.2 K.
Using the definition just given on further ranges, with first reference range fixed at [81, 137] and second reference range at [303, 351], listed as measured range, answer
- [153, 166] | -0.9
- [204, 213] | -0.5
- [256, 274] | 0.7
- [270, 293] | 0.6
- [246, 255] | 0.2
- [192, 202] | 1.9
